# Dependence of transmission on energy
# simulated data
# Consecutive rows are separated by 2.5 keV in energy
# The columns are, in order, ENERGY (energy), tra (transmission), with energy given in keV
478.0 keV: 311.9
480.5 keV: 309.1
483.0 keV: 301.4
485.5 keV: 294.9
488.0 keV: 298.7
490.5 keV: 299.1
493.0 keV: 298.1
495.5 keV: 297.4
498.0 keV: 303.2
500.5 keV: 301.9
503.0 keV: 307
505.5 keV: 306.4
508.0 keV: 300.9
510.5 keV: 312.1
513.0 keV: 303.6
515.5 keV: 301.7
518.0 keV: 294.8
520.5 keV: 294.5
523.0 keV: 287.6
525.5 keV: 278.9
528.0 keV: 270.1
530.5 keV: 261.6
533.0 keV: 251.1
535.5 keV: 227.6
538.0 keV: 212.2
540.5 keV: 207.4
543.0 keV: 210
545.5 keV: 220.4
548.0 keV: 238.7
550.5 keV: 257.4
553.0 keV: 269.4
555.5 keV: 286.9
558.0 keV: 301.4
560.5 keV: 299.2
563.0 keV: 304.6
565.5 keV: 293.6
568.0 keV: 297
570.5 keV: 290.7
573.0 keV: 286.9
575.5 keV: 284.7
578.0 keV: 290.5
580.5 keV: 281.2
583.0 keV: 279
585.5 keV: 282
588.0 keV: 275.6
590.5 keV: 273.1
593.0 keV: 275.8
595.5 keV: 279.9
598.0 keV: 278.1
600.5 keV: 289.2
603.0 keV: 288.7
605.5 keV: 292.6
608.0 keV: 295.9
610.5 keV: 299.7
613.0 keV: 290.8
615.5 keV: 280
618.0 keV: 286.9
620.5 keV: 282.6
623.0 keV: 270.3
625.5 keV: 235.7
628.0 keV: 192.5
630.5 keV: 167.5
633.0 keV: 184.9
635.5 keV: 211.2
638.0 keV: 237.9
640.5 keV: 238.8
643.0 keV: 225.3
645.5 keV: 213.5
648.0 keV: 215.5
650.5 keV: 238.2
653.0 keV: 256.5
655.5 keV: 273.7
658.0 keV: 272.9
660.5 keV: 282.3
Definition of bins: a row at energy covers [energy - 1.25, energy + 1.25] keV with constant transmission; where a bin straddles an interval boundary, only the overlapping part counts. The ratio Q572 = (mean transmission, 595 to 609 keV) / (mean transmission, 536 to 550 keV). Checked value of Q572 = 1.3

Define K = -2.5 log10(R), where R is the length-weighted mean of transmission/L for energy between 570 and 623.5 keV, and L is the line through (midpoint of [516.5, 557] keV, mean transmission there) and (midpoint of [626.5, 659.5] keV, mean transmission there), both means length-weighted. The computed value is -0.19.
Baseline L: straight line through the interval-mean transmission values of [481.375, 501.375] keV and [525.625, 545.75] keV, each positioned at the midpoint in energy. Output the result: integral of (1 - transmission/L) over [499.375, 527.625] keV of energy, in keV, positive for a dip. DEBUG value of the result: -3.2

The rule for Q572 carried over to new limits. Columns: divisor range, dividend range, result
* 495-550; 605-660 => 0.91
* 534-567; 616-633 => 0.92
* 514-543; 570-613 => 1.09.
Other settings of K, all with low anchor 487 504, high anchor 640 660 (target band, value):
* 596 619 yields -0.12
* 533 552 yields 0.24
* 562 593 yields -0.06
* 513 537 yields 0.06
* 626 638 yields 0.26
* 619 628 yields 0.00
